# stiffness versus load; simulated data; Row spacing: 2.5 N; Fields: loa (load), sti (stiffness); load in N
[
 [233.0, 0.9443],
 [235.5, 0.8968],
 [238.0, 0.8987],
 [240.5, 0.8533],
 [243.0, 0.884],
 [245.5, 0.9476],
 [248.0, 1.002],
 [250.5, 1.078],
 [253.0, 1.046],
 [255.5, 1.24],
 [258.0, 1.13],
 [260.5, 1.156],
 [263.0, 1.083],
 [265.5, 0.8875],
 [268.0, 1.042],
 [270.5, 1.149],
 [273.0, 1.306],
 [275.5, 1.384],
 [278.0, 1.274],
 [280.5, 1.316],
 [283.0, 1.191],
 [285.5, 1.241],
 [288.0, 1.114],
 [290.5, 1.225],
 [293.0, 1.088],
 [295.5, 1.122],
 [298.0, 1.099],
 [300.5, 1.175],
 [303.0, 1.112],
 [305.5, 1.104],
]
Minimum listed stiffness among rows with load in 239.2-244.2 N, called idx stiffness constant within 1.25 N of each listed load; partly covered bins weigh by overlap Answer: 0.8533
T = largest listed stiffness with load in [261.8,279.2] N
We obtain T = 1.384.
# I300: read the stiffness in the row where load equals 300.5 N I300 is 1.175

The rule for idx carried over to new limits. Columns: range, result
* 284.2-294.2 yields 1.088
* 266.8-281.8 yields 1.042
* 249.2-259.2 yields 1.046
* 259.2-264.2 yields 1.083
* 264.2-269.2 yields 0.8875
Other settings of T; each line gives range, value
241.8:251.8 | 1.078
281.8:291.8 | 1.241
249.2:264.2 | 1.24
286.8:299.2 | 1.225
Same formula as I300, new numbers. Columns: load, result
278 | 1.274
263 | 1.083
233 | 0.9443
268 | 1.042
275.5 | 1.384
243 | 0.884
